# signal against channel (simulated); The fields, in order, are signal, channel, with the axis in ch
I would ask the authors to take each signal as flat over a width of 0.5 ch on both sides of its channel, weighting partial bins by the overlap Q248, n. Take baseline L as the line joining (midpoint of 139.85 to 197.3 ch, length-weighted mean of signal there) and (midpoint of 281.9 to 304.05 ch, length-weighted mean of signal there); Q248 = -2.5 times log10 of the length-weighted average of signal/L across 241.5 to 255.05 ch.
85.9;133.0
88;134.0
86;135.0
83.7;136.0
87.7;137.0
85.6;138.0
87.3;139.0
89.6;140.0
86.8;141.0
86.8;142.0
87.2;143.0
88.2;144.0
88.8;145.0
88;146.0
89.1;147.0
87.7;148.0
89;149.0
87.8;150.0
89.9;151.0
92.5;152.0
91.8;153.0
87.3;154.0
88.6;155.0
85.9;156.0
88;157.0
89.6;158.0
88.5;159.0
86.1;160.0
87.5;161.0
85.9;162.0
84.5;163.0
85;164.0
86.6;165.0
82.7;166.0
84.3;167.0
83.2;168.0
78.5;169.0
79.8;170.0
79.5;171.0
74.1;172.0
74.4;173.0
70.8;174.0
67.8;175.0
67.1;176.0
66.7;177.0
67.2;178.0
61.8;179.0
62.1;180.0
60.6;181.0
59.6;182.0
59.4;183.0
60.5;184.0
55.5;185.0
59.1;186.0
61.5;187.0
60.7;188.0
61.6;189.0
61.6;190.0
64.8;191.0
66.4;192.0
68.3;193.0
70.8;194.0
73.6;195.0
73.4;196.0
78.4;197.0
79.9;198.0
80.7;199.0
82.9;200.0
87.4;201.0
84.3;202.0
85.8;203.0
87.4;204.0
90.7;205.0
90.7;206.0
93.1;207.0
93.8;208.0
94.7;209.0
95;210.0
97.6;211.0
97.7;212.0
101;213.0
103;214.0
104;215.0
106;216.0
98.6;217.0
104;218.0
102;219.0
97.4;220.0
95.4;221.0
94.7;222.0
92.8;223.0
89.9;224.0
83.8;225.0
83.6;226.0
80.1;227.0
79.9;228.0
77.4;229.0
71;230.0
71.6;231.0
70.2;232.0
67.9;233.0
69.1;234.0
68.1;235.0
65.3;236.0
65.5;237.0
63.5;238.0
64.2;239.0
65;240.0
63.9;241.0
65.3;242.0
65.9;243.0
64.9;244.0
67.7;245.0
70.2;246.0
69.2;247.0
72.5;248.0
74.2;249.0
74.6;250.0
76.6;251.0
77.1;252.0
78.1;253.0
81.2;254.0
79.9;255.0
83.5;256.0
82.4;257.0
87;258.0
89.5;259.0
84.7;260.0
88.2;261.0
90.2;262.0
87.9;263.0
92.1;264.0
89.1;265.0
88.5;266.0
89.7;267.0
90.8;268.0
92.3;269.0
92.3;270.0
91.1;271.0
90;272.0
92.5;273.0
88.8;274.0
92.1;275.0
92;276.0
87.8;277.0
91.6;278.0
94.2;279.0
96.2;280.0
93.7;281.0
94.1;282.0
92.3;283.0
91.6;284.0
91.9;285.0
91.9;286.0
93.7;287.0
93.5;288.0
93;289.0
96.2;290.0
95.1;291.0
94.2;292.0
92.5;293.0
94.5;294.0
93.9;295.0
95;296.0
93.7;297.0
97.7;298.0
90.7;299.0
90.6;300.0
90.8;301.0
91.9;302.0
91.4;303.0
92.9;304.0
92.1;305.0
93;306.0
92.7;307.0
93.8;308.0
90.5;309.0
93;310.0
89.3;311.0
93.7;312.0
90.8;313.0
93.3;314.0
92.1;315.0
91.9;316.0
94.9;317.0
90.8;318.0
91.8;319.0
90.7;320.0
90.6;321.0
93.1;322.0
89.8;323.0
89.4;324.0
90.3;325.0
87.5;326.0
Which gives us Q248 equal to 0.205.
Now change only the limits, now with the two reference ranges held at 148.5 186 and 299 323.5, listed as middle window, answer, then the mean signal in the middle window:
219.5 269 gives 0.09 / 78.5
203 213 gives -0.14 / 93.4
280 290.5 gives -0.05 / 93.3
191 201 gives 0.08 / 75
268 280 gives -0.04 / 91.5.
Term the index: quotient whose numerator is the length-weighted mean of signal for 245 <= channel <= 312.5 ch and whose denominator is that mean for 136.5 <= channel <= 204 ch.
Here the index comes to 1.1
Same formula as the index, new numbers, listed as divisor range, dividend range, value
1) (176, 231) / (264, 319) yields 1.15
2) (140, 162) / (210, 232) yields 1.04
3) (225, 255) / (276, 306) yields 1.30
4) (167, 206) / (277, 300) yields 1.30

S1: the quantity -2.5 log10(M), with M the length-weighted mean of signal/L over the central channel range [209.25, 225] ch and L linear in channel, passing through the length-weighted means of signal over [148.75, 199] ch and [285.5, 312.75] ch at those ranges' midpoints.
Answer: -0.202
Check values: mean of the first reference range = 75.4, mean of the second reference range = 93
